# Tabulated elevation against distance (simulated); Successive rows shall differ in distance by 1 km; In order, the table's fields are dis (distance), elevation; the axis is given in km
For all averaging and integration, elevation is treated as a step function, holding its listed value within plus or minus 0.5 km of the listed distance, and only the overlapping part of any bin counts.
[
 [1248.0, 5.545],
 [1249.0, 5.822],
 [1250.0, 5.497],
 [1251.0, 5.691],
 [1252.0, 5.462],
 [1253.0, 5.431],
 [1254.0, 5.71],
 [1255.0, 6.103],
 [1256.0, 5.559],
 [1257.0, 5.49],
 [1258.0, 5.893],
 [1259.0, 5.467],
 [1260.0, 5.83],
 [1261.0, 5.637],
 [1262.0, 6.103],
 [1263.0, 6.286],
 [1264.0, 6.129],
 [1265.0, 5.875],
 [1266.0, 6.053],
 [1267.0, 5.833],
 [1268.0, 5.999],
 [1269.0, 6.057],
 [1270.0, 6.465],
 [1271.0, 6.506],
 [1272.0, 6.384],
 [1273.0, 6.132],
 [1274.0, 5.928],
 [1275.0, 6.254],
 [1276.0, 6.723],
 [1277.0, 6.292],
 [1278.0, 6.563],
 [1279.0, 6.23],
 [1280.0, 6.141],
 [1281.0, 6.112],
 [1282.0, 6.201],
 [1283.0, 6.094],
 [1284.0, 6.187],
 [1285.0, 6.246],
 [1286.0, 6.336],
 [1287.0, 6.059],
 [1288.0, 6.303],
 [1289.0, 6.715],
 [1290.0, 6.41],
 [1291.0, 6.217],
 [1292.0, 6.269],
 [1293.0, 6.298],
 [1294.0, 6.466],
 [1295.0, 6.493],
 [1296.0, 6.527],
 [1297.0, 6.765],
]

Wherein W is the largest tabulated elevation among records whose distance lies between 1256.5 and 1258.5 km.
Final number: 5.893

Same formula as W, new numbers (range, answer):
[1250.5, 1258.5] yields 6.103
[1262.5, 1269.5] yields 6.286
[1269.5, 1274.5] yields 6.506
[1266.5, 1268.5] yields 5.999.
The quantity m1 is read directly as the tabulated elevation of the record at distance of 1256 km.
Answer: 5.559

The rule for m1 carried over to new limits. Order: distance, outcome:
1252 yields 5.462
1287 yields 6.059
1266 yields 6.053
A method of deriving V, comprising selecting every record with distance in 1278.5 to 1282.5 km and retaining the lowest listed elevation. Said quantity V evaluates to 6.112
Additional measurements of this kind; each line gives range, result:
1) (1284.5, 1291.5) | 6.059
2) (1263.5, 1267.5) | 5.833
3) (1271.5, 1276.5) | 5.928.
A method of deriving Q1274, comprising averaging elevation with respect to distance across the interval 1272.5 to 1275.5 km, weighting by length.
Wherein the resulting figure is 6.1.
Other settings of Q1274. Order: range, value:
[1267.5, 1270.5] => 6.17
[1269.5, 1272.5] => 6.45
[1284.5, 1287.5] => 6.21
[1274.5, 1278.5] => 6.46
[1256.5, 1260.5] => 5.67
